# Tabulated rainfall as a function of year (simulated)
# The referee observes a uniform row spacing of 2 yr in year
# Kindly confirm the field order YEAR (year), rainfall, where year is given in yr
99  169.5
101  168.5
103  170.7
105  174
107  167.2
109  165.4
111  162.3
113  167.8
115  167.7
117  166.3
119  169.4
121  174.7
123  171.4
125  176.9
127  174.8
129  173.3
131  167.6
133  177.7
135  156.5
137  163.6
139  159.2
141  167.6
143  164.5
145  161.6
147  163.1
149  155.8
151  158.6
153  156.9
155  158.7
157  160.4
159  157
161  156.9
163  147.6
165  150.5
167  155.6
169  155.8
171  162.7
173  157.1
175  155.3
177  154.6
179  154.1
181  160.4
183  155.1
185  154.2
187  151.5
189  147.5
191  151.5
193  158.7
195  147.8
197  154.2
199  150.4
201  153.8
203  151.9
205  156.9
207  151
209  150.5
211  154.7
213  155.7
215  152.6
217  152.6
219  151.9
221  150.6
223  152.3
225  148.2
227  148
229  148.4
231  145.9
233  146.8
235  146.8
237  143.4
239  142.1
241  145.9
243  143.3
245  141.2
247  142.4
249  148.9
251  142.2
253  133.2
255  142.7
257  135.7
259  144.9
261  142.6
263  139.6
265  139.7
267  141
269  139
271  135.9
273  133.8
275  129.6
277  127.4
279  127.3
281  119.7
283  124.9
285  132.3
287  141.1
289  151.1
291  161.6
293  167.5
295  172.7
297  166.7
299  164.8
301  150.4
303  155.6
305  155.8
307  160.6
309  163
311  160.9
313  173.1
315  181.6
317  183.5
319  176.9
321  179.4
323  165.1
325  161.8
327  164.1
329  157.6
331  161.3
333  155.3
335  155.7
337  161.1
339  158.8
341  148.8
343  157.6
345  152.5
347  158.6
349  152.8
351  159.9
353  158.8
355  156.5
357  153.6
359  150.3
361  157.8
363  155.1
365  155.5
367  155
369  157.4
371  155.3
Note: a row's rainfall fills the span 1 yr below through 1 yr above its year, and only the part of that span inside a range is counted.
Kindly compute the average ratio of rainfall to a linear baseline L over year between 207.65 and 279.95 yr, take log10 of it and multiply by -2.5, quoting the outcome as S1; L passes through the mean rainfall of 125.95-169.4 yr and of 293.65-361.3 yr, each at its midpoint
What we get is 0.127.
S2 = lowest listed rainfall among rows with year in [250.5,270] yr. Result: 133.2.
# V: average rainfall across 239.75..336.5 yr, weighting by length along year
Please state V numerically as 151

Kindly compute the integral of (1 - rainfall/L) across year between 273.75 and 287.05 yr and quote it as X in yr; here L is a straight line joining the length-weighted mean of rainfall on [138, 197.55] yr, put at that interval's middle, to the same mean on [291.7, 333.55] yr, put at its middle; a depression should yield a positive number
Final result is 2.9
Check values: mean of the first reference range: 157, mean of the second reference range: 166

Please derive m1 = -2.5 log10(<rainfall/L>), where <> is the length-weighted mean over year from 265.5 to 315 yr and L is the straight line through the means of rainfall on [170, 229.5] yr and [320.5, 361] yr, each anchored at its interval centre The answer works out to 0.05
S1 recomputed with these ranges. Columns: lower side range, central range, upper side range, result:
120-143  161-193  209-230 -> 0.04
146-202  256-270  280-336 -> 0.13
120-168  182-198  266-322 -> 0.05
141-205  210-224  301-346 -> 0.03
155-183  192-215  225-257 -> -0.02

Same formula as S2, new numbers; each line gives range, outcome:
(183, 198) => 147.5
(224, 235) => 145.9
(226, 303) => 119.7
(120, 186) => 147.6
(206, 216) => 150.5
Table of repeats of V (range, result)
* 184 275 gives 147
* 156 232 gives 153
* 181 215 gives 153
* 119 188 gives 161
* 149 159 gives 158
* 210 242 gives 149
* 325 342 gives 158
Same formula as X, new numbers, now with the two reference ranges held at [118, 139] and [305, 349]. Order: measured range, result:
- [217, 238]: 2.3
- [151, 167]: 1.3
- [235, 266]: 4.5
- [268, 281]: 2.7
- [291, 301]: -0.1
